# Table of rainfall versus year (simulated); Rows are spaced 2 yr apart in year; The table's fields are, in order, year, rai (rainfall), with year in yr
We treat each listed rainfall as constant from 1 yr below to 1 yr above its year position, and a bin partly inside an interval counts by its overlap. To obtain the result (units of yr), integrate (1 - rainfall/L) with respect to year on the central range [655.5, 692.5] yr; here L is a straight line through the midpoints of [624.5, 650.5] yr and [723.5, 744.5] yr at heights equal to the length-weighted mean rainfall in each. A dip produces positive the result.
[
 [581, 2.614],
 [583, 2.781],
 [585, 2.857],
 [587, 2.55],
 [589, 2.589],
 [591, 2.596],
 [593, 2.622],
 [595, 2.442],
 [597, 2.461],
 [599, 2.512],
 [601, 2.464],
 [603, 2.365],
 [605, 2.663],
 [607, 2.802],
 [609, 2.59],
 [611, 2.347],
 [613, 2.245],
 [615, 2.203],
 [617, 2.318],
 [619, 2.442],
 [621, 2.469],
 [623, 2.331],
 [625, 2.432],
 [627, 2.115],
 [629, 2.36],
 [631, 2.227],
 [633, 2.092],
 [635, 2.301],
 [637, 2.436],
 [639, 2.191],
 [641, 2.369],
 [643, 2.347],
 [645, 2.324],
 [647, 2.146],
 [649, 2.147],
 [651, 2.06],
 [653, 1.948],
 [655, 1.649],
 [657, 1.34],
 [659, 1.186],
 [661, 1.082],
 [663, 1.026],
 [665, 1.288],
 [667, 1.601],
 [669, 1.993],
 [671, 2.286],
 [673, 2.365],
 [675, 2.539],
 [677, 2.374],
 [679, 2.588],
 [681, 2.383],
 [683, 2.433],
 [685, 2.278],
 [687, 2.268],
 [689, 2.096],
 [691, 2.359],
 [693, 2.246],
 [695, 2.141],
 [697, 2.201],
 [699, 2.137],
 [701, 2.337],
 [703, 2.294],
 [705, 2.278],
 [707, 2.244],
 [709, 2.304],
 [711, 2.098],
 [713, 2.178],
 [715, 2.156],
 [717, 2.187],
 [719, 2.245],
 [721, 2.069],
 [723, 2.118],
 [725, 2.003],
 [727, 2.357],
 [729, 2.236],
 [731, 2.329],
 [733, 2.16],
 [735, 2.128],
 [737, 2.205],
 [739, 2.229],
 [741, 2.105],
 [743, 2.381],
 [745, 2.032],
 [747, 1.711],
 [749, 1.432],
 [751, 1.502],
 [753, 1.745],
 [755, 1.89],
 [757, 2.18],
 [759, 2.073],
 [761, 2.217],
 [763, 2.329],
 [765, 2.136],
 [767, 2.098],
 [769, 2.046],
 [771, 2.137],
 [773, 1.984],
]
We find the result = 4.4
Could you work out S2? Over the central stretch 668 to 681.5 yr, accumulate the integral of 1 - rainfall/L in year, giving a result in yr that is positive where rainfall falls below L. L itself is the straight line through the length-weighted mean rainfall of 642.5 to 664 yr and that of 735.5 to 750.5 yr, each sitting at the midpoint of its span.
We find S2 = -4.2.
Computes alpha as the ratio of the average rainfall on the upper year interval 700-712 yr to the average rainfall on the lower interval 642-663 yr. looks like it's 1.27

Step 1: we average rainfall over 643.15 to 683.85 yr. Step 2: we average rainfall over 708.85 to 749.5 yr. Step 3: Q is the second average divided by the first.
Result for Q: 1.10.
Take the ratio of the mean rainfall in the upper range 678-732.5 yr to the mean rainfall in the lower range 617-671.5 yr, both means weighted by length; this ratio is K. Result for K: 1.1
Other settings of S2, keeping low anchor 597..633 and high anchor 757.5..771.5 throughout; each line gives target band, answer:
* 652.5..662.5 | 4.0 yr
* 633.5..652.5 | 0.9 yr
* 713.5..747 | 0.6 yr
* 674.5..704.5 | -0.4 yr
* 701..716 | 0.1 yr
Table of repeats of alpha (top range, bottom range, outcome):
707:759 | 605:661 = 0.95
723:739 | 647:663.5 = 1.37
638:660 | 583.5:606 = 0.77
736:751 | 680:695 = 0.87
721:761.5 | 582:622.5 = 0.82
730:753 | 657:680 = 1.10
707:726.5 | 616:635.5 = 0.94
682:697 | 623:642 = 0.99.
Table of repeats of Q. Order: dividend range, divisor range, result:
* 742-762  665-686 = 0.86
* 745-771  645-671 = 1.17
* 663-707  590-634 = 0.91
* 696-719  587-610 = 0.87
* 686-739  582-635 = 0.90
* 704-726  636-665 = 1.17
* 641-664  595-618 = 0.73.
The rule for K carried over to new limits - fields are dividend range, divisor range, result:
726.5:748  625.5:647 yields 0.95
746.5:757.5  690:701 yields 0.77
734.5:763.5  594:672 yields 0.93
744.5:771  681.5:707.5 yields 0.87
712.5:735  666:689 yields 0.96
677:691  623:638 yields 1.03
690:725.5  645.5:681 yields 1.17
